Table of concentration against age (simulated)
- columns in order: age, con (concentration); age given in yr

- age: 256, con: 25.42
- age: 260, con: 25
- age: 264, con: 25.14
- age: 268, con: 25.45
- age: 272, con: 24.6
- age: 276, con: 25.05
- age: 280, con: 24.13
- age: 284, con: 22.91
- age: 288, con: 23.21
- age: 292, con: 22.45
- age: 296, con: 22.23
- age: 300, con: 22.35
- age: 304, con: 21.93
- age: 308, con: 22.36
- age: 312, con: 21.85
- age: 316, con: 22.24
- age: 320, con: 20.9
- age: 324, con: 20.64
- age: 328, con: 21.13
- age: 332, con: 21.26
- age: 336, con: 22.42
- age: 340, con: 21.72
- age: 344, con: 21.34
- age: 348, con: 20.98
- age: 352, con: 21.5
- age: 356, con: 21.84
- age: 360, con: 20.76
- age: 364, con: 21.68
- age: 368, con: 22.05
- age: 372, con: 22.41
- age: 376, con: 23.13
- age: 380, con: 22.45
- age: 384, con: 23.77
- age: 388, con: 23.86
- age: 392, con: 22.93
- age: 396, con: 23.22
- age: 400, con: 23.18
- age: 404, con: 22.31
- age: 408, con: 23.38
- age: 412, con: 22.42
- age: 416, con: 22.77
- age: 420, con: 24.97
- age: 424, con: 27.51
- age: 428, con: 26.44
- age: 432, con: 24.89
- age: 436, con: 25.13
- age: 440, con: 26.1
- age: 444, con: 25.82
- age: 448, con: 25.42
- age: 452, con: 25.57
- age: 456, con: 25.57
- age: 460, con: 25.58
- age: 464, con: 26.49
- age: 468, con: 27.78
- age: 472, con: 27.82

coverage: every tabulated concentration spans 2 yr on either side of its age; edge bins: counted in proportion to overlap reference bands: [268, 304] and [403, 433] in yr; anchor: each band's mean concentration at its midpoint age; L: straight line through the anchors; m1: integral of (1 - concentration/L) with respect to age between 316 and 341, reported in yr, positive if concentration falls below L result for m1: 2.4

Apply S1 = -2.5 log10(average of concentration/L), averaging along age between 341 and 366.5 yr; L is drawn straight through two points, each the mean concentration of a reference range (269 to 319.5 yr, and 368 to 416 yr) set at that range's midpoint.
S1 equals 0.08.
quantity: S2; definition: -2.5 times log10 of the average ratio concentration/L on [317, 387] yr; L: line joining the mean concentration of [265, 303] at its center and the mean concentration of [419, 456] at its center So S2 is 0.13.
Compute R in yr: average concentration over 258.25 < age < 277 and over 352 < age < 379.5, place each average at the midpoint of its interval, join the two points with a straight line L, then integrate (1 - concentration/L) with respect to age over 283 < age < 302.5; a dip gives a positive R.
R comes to 1.3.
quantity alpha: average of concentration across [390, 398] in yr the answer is 23.1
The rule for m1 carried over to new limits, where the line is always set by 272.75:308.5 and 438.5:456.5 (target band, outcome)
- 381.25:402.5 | 1.2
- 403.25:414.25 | 1.0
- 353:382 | 2.8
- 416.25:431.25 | -0.3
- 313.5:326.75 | 1.3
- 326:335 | 0.9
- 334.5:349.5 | 1.4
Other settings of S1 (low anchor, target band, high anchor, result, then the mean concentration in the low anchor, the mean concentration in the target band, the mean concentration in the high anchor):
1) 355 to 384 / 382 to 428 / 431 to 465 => 0.00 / 22.2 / 23.8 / 25.6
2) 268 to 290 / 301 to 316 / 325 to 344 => 0.03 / 24.1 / 22.1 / 21.5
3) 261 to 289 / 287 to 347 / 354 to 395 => 0.09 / 24.4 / 21.8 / 22.5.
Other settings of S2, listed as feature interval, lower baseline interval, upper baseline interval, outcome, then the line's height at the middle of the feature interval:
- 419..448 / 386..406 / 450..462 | -0.052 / 24.6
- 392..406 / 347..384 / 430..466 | 0.026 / 23.5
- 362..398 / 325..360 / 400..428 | -0.001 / 22.8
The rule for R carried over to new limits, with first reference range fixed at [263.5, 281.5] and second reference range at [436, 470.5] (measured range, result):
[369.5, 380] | 1.2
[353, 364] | 1.7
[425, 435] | 0.0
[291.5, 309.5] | 2.0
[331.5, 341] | 1.3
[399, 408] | 1.0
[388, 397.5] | 0.9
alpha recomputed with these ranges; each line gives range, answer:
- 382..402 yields 23.4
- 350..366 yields 21.4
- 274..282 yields 24.6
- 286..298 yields 22.6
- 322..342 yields 21.4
